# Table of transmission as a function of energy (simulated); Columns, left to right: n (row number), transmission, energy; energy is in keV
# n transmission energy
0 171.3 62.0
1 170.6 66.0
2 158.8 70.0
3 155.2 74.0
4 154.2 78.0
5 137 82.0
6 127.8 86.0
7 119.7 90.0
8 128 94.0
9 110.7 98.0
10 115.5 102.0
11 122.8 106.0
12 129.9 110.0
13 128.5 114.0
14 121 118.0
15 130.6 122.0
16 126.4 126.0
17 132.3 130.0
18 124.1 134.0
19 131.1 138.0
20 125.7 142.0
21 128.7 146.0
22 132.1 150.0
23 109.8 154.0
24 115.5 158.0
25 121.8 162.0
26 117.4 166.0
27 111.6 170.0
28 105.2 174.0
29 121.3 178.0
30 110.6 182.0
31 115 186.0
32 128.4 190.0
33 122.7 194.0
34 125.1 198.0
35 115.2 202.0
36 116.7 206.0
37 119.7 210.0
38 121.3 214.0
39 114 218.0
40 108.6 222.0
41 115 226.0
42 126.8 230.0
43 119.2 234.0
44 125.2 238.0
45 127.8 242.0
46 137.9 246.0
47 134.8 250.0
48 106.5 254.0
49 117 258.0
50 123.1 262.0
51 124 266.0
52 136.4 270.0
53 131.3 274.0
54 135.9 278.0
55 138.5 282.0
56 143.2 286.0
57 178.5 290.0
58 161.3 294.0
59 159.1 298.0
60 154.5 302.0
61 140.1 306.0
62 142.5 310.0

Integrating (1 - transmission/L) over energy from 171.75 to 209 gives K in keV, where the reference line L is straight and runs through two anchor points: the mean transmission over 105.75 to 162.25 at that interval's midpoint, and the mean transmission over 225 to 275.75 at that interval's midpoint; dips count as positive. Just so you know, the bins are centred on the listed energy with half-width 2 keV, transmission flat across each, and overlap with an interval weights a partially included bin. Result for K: 2.2 keV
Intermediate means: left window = 126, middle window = 118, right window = 125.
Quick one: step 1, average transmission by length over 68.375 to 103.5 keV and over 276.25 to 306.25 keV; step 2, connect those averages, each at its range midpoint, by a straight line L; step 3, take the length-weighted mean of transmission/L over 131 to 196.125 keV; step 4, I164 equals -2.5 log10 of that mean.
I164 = 0.17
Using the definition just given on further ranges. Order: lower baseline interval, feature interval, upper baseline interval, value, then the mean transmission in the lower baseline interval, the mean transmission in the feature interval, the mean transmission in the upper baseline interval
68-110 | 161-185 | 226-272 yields 0.13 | 133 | 114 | 125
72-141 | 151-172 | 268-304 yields 0.17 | 129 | 116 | 149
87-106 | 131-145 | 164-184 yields -0.10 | 119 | 127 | 113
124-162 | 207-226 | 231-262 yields 0.08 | 125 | 116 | 124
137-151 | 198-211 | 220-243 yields 0.04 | 129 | 118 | 120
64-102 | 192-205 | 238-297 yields 0.14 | 139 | 121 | 135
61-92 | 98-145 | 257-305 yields 0.17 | 149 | 126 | 142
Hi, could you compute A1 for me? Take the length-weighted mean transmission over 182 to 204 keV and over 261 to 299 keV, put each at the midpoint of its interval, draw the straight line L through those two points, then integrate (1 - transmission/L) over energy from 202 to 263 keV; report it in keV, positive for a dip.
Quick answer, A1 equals 4.7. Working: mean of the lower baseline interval 120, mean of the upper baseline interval 143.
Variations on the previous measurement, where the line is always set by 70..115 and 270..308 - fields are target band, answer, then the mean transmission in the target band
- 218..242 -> 4.03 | 119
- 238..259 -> 2.85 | 125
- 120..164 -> 3.33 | 125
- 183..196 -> 1.73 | 121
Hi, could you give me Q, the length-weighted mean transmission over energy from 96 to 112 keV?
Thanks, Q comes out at 120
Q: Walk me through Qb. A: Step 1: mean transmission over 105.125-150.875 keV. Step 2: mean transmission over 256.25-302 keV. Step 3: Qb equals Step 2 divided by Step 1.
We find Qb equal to 1.11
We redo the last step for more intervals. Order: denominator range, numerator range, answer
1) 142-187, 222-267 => 1.04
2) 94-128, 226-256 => 1.01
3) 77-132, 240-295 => 1.06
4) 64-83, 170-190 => 0.73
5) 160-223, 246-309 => 1.18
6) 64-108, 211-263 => 0.89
